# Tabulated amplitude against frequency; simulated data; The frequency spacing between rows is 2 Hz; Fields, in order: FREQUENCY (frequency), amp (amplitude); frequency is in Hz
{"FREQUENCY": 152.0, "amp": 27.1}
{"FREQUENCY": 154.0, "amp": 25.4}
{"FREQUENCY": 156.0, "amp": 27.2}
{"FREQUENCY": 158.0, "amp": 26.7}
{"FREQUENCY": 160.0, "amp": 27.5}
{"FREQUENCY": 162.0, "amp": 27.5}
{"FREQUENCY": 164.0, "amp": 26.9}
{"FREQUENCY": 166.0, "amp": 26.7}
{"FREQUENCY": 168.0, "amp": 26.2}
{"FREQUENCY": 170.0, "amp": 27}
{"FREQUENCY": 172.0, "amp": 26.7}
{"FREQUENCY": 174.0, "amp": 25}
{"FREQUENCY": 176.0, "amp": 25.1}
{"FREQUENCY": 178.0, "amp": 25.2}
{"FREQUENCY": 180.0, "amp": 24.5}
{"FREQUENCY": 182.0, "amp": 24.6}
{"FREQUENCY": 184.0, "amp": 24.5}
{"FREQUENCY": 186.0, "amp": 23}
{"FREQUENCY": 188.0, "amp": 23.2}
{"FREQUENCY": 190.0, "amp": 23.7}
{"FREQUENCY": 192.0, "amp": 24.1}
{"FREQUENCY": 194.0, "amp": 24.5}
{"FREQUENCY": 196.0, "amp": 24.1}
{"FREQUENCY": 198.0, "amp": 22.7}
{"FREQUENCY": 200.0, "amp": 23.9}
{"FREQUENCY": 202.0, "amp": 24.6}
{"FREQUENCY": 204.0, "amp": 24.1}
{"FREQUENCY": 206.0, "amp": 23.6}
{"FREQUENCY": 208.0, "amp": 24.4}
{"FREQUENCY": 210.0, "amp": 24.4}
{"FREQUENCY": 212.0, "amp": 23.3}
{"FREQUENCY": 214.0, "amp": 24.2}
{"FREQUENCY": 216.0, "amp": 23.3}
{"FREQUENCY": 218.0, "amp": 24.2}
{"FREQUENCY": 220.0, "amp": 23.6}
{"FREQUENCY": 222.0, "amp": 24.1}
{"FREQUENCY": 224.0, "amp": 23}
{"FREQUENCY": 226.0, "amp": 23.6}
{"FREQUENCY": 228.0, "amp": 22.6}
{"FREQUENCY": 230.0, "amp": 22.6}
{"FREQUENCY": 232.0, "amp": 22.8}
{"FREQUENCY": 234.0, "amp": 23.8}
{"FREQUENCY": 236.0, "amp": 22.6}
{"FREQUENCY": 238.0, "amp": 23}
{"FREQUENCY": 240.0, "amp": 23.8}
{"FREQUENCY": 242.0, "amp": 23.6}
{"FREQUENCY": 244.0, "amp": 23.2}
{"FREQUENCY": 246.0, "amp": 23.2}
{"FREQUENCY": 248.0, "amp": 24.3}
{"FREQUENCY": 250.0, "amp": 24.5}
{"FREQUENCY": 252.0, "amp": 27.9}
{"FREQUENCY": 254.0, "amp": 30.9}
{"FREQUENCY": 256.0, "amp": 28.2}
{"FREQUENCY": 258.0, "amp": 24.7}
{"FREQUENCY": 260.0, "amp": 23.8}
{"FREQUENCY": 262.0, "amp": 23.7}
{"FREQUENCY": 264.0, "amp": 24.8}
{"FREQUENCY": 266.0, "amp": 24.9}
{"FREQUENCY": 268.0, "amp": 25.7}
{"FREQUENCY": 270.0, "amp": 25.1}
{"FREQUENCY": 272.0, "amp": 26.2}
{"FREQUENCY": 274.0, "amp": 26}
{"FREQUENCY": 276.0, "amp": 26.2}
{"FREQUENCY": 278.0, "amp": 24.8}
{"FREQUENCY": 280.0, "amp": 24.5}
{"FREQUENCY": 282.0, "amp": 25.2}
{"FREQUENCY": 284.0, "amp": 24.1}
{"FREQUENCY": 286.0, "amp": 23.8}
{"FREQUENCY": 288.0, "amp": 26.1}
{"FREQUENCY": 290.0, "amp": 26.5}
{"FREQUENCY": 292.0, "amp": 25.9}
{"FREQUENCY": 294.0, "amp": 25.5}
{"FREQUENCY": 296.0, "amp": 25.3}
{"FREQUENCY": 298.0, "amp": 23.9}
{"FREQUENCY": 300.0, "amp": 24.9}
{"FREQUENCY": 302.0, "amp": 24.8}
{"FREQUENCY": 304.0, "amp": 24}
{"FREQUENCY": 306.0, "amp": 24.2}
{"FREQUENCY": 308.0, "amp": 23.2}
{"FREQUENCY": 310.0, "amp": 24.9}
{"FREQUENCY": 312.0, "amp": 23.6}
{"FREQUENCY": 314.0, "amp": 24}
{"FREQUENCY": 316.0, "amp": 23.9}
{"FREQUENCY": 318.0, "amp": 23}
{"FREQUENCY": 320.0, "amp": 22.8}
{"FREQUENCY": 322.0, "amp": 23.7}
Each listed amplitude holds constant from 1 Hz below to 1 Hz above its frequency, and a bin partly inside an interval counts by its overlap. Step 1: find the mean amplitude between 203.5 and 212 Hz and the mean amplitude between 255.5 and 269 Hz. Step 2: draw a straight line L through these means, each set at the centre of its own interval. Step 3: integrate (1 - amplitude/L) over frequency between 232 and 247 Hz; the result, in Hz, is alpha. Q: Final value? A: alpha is 0.8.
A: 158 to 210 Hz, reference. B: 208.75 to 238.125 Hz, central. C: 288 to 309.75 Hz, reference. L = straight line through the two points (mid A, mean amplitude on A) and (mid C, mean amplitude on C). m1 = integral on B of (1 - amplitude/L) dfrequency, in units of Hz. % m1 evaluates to 1.8 Hz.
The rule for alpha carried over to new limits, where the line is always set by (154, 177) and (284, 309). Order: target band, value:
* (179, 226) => 3.90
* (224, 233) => 0.98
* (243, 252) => 0.42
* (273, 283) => -0.11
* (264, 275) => -0.15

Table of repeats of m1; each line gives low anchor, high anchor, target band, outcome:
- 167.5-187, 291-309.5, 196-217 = 0.98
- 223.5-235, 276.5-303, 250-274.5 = -1.82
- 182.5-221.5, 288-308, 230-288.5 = -0.71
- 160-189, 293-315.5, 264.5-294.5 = -0.93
